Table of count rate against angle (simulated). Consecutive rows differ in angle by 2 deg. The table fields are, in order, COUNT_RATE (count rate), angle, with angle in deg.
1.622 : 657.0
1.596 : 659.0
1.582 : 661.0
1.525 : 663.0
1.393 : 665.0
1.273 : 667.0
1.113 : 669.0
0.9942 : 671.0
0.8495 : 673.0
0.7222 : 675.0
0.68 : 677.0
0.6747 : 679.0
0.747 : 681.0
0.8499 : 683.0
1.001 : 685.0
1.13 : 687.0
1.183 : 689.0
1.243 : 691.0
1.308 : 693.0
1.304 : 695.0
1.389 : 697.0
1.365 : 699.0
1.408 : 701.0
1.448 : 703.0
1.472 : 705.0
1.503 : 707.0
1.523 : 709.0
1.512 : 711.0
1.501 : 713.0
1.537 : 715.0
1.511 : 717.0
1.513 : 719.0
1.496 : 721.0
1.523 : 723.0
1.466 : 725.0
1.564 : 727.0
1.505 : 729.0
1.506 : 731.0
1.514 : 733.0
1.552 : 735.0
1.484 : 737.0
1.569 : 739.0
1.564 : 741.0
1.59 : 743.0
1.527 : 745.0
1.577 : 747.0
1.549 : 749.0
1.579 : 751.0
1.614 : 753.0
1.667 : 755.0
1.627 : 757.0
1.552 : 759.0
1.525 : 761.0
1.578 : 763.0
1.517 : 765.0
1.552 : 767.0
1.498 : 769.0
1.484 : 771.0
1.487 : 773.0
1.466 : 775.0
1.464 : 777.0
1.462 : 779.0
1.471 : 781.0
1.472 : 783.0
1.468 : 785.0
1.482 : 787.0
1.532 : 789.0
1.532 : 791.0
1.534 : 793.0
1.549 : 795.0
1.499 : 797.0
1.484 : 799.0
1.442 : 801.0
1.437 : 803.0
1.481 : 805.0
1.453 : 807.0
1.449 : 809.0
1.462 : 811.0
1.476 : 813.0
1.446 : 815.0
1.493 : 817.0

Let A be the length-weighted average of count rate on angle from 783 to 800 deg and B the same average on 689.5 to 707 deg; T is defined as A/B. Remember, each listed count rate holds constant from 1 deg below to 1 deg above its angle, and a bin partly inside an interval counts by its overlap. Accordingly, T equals 1.10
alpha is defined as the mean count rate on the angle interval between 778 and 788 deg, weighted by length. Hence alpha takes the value 1.47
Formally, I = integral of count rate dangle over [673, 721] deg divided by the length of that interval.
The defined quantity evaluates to 1.24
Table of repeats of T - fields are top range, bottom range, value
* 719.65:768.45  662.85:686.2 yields 1.60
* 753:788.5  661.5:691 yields 1.48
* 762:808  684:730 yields 1.06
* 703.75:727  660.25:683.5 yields 1.46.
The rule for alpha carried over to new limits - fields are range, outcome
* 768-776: 1.48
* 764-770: 1.52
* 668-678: 0.872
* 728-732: 1.51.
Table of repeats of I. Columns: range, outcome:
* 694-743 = 1.49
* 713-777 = 1.54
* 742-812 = 1.52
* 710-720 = 1.51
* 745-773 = 1.56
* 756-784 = 1.51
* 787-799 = 1.52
